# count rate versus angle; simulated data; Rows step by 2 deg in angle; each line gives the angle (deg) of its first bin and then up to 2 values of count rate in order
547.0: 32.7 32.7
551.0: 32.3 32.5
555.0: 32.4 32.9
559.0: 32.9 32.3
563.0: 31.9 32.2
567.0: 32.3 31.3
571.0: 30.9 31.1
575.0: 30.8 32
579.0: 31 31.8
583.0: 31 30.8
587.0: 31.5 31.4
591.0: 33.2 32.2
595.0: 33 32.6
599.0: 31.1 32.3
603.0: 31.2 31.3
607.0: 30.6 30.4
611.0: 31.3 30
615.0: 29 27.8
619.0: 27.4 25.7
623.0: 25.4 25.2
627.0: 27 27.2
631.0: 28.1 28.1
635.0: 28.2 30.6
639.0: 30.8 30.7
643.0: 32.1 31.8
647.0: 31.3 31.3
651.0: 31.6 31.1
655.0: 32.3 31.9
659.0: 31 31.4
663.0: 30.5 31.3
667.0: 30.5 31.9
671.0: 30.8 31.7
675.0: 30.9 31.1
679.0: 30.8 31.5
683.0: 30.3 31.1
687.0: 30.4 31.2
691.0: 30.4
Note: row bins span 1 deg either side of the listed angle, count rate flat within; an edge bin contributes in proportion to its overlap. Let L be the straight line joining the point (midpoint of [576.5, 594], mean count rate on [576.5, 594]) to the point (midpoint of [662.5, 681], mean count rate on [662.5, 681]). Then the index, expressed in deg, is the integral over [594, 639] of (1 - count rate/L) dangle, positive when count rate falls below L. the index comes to 3.1 deg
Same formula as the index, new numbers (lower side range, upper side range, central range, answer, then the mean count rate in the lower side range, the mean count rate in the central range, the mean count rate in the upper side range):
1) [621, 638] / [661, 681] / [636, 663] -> -2.03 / 27.4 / 31.3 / 31.1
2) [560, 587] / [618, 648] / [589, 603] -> -0.84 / 31.5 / 32.2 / 28.6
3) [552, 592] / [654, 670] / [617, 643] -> 2.87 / 31.8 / 28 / 31.3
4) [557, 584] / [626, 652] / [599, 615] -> -0.08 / 31.7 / 30.9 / 29.9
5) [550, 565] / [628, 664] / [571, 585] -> 0.34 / 32.4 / 31.2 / 30.6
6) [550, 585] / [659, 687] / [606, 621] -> 1.07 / 31.8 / 29.2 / 31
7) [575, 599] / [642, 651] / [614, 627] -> 2.02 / 31.8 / 26.8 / 31.6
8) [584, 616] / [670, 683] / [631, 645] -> 0.52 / 31.4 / 30.1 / 31.1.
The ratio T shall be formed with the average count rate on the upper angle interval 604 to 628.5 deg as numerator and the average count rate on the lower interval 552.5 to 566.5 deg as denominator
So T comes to 0.88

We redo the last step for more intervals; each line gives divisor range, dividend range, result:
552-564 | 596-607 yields 0.97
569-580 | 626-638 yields 0.90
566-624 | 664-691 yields 1.01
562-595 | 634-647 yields 0.97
